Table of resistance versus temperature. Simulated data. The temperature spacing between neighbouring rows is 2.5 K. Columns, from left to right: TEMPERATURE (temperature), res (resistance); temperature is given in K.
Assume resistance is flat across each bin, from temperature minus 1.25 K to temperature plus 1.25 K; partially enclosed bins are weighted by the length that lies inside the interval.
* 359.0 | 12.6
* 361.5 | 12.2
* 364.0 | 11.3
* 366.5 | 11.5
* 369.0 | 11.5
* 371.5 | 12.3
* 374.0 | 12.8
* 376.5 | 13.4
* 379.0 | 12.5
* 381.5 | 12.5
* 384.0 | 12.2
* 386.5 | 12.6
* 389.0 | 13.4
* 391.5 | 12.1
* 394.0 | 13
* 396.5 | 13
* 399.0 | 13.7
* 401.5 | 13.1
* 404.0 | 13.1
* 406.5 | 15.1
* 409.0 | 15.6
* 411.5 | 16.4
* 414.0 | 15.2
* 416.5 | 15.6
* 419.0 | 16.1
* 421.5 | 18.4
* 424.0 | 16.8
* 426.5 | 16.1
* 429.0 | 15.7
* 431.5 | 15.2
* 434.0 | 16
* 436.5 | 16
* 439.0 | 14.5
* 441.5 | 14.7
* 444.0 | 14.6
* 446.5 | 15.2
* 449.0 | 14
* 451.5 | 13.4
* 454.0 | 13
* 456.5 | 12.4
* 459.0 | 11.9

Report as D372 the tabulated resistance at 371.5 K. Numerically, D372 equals 12.3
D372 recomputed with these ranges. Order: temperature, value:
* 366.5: 11.5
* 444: 14.6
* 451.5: 13.4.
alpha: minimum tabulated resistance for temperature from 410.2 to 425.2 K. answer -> 15.2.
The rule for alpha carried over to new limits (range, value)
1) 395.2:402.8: 13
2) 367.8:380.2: 11.5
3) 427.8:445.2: 14.5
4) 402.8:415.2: 13.1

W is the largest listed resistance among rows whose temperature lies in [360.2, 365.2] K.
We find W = 12.2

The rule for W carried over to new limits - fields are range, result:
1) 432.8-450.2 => 16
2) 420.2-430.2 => 18.4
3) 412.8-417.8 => 15.6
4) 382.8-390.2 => 13.4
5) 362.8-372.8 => 12.3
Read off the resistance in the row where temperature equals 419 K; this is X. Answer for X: 16.1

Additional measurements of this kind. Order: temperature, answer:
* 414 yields 15.2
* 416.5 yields 15.6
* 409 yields 15.6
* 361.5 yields 12.2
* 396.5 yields 13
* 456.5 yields 12.4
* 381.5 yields 12.5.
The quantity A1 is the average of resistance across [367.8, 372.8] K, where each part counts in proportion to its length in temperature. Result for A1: 11.9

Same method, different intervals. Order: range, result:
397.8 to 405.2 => 13.3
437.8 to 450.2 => 14.6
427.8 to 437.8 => 15.7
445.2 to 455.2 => 13.9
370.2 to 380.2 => 12.7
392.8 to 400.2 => 13.2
